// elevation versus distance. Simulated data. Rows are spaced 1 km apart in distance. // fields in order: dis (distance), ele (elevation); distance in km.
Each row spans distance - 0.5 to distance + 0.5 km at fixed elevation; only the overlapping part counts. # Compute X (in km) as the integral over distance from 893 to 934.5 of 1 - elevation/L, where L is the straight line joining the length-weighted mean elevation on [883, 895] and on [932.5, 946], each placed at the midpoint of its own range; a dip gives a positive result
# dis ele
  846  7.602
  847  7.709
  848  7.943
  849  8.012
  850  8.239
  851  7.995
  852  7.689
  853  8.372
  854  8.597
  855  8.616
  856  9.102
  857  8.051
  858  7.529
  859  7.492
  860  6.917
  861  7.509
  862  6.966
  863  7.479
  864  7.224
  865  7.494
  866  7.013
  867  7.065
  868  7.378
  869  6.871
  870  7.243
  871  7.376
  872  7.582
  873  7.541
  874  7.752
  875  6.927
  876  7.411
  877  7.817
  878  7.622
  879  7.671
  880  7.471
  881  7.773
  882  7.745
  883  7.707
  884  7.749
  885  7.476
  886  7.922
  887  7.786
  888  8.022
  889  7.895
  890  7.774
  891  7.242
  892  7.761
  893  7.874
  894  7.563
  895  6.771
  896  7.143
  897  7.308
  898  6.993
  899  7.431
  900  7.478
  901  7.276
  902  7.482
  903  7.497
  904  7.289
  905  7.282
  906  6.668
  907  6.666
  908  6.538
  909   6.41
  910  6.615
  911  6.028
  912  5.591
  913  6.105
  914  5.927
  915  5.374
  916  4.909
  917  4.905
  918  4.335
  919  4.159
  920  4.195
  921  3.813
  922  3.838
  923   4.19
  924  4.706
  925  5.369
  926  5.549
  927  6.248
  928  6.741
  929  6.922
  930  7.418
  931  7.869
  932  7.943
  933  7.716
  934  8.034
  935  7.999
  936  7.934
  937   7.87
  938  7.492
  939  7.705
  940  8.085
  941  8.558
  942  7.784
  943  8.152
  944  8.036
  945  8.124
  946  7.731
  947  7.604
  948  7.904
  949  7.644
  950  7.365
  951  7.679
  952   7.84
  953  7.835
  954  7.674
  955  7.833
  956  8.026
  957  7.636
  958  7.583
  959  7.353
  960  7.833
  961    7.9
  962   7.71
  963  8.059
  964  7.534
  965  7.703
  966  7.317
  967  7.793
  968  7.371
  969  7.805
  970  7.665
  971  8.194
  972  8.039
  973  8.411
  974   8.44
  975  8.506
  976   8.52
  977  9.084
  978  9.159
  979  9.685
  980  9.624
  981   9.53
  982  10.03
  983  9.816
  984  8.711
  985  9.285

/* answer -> 8.0 km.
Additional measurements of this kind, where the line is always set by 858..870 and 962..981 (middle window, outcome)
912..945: 6.0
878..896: -0.4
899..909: 0.7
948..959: 0.6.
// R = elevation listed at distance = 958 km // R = 7.583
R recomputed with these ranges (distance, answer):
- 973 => 8.411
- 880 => 7.471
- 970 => 7.665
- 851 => 7.995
